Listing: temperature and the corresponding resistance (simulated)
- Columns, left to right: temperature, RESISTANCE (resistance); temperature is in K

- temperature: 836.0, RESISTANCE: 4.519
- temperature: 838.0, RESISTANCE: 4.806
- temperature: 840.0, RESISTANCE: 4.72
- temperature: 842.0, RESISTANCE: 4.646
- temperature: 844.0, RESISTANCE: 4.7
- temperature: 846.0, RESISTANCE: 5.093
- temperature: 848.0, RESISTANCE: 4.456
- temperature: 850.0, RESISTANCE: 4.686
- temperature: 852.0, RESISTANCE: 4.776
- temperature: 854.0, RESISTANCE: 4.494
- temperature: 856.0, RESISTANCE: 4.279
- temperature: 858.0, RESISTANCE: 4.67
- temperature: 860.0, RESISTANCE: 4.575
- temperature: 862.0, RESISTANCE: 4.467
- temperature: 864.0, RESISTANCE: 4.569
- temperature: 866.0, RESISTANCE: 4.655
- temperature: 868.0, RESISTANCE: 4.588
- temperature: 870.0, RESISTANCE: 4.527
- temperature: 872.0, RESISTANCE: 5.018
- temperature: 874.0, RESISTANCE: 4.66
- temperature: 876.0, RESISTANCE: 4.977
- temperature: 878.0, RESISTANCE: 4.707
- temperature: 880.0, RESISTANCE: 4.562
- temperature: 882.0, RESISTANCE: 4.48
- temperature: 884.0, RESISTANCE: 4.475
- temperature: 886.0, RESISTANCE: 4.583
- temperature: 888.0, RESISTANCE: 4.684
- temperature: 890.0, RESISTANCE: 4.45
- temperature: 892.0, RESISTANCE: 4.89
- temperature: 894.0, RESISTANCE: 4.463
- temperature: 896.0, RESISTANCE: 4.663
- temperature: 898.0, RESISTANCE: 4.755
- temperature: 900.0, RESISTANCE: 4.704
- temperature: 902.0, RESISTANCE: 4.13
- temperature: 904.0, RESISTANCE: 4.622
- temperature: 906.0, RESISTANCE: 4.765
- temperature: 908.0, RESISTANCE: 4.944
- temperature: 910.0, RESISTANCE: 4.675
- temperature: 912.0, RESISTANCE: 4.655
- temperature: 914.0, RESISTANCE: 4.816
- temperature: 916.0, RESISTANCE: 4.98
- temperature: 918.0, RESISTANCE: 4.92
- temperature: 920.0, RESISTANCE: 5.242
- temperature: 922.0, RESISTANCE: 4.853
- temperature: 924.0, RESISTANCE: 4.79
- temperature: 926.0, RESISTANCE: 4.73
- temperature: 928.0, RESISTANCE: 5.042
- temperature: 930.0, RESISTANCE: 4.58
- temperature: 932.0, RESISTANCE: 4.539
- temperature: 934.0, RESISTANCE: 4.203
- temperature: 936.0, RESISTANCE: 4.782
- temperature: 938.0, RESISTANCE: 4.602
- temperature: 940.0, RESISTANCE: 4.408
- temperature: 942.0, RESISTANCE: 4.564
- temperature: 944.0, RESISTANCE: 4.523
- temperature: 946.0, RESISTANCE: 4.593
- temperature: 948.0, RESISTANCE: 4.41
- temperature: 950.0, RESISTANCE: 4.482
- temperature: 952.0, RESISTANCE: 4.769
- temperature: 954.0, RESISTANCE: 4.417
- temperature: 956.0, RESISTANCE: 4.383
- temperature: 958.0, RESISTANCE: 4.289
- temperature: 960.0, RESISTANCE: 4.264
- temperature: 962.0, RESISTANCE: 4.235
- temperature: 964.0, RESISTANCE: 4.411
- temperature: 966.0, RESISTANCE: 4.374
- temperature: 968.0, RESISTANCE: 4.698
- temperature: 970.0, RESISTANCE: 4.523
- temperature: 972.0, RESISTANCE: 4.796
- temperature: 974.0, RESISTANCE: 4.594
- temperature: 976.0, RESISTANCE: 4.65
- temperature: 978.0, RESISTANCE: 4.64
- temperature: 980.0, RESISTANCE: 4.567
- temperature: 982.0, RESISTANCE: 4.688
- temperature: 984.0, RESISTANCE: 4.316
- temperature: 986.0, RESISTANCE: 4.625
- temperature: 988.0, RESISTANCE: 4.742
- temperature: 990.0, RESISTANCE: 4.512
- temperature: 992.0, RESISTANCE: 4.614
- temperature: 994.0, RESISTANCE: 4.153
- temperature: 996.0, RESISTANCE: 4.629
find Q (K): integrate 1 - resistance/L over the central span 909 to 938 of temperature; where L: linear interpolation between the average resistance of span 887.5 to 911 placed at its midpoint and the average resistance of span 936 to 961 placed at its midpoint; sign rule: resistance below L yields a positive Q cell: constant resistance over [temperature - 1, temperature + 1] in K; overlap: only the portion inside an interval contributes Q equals -1.26 K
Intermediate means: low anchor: 4.64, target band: 4.77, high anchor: 4.49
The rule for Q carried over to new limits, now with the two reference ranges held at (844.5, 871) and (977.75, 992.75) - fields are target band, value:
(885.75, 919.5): -0.7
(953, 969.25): 0.7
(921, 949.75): -0.1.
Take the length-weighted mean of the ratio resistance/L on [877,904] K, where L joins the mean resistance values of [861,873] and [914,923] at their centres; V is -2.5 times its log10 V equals 0.05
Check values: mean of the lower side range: 4.64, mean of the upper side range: 4.98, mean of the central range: 4.58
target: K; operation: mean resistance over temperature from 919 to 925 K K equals 4.96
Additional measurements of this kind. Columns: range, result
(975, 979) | 4.64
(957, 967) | 4.31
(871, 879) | 4.84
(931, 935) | 4.37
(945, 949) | 4.5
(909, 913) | 4.67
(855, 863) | 4.5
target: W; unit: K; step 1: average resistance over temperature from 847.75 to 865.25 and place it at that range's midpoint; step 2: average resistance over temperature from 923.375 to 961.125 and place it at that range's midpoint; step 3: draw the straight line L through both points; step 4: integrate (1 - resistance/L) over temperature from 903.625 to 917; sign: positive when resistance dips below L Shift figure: -0.7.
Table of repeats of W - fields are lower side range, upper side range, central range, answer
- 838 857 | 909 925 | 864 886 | 0.4 K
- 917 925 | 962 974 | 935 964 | 1.4 K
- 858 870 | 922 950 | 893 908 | -0.1 K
